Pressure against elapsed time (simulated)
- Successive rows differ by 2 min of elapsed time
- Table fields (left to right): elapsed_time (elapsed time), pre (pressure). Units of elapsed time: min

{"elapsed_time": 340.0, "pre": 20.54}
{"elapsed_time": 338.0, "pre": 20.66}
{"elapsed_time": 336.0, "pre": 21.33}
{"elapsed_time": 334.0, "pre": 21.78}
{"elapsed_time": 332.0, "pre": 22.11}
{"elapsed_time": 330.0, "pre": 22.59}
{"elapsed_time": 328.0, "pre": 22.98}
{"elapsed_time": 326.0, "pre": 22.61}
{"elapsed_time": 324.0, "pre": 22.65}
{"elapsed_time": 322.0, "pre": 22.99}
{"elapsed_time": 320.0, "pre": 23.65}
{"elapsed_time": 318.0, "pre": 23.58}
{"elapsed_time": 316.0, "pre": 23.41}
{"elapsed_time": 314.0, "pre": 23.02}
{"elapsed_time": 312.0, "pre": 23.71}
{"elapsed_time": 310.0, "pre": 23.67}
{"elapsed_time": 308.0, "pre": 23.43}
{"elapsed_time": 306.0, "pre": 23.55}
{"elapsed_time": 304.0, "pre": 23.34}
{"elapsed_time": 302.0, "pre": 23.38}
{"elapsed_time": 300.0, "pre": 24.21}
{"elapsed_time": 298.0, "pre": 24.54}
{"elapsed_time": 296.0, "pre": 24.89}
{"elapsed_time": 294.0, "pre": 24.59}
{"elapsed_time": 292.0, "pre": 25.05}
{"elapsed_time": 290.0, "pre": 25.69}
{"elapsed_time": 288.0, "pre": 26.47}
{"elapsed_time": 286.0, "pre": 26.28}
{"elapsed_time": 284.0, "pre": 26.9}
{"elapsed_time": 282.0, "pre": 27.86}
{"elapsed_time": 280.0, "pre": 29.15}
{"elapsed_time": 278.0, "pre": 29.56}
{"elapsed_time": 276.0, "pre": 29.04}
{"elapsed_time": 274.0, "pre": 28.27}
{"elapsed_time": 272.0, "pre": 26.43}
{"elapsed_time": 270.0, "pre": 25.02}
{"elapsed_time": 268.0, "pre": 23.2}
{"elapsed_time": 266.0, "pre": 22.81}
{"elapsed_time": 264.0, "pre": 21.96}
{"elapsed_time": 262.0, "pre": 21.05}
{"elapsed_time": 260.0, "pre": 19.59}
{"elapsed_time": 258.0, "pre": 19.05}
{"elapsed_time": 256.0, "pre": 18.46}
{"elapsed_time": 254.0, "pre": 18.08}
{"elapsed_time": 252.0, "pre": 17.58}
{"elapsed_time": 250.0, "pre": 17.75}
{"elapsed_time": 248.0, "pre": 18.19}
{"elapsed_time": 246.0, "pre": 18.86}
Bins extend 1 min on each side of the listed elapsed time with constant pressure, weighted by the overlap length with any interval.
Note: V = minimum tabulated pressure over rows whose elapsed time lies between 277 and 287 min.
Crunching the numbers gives 26.28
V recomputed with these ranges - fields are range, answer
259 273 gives 19.59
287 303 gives 23.38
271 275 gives 26.43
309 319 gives 23.02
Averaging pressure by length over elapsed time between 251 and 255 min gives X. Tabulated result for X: 17.8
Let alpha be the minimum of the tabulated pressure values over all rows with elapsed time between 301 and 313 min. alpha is 23.34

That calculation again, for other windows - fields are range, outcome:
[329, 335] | 21.78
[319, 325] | 22.65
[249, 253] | 17.58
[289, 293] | 25.05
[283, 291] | 25.69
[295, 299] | 24.54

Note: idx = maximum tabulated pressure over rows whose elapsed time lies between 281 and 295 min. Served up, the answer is 27.86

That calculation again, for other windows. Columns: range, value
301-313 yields 23.71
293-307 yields 24.89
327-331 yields 22.98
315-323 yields 23.65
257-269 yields 23.2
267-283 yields 29.56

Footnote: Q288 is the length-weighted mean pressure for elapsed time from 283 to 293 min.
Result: 26.1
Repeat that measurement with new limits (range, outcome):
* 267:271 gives 24.1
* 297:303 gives 24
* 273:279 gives 29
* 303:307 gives 23.4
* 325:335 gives 22.4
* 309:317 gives 23.5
